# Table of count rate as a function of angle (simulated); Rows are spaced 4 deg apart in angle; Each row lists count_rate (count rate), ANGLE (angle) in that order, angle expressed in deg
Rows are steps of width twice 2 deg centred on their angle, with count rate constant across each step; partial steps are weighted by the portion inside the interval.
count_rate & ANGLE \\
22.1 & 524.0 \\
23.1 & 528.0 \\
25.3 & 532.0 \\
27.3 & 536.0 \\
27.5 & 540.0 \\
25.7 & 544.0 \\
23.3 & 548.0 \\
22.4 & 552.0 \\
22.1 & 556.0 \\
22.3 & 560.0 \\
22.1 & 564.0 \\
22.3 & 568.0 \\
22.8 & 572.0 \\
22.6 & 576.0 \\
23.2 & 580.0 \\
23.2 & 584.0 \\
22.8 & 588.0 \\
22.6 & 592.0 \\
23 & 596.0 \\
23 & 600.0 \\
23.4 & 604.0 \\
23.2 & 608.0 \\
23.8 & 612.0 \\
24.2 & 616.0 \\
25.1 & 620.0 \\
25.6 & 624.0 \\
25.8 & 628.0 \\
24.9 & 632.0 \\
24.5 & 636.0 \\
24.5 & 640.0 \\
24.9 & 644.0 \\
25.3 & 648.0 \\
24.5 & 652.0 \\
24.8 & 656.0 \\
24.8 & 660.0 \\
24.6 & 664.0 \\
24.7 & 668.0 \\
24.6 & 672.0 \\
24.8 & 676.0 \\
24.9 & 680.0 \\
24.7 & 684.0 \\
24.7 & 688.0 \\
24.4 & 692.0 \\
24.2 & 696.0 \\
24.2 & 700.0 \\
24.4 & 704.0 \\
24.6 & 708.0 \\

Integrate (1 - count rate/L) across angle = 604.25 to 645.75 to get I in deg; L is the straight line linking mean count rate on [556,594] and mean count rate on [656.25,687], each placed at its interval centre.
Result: -1.5 deg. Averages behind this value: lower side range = 22.6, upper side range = 24.7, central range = 24.6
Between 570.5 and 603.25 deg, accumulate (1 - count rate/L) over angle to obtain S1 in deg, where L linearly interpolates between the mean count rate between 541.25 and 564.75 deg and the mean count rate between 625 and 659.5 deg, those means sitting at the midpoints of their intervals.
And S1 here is 1.3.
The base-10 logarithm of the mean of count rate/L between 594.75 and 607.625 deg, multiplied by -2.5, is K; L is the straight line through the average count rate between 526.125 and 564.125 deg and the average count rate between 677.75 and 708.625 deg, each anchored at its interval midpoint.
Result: 0.05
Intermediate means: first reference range 24.2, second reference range 24.5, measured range 23.1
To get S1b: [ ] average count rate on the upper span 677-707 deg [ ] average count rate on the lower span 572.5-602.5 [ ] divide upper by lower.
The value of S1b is 1.1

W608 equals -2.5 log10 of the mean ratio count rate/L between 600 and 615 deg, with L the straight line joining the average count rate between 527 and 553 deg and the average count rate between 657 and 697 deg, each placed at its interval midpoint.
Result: 0.064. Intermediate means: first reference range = 25.1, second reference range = 24.7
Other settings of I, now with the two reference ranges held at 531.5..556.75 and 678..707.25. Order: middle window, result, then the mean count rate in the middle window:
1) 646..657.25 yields -0.1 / 24.9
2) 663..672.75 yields 0.0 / 24.6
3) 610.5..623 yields 0.1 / 24.5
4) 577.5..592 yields 1.1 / 23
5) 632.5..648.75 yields -0.1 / 24.8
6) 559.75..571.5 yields 1.2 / 22.3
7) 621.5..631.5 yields -0.4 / 25.6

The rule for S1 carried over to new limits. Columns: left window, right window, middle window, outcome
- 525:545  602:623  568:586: 1.36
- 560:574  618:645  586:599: 0.35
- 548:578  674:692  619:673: -1.99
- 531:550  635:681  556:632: 5.82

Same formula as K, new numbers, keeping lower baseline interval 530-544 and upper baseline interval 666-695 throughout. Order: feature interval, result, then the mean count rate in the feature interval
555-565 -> 0.18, 22.2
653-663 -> 0.01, 24.8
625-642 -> 0.01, 25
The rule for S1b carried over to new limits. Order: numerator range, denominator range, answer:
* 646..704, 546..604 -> 1.09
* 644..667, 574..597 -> 1.08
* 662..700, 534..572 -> 1.03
